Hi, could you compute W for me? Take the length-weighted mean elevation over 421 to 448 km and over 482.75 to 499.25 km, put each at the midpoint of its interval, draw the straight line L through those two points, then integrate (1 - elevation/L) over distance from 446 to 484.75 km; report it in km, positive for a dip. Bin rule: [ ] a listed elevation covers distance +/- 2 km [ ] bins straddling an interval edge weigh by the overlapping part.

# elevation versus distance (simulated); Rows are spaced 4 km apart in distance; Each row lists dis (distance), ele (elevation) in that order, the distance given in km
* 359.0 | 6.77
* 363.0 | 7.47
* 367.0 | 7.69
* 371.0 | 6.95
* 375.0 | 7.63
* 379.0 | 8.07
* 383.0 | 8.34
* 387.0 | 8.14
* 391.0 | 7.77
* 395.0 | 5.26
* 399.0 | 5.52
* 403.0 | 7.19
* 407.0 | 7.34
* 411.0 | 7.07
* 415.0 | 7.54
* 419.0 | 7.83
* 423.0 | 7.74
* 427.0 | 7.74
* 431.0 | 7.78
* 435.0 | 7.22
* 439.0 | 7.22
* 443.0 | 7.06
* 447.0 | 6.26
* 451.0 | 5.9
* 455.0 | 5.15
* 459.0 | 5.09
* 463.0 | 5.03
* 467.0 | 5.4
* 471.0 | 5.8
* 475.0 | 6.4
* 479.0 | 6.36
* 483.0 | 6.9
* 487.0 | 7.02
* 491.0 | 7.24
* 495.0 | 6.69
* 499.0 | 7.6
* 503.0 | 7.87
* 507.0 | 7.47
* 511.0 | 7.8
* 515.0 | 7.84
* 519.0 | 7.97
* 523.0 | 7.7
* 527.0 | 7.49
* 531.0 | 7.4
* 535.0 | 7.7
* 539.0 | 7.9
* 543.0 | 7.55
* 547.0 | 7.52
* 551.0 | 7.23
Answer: 7.4 km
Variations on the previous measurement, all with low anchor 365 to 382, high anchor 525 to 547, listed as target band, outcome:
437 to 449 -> 1.2 km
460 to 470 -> 3.1 km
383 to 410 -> 2.3 km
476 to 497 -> 2.2 km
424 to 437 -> 0.0 km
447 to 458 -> 2.9 km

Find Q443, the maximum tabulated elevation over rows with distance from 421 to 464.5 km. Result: 7.78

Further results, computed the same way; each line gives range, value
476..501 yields 7.6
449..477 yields 6.4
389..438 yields 7.83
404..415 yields 7.54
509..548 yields 7.97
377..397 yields 8.34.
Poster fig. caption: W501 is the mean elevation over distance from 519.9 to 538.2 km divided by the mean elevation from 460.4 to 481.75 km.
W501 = 1.31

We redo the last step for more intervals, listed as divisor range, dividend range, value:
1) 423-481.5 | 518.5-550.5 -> 1.20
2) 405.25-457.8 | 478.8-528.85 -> 1.05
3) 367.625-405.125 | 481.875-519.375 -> 1.03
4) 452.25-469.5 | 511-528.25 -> 1.49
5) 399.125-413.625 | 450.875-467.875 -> 0.75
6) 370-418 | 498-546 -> 1.06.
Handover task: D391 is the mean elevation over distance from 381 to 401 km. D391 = 7.01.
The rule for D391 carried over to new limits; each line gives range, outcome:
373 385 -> 8.01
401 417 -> 7.29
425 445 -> 7.4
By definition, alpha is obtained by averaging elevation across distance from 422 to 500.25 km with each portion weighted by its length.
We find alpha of 6.56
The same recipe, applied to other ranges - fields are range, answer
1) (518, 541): 7.68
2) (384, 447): 7.21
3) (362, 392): 7.77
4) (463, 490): 6.25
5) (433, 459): 6.36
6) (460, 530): 6.95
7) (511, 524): 7.84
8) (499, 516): 7.72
